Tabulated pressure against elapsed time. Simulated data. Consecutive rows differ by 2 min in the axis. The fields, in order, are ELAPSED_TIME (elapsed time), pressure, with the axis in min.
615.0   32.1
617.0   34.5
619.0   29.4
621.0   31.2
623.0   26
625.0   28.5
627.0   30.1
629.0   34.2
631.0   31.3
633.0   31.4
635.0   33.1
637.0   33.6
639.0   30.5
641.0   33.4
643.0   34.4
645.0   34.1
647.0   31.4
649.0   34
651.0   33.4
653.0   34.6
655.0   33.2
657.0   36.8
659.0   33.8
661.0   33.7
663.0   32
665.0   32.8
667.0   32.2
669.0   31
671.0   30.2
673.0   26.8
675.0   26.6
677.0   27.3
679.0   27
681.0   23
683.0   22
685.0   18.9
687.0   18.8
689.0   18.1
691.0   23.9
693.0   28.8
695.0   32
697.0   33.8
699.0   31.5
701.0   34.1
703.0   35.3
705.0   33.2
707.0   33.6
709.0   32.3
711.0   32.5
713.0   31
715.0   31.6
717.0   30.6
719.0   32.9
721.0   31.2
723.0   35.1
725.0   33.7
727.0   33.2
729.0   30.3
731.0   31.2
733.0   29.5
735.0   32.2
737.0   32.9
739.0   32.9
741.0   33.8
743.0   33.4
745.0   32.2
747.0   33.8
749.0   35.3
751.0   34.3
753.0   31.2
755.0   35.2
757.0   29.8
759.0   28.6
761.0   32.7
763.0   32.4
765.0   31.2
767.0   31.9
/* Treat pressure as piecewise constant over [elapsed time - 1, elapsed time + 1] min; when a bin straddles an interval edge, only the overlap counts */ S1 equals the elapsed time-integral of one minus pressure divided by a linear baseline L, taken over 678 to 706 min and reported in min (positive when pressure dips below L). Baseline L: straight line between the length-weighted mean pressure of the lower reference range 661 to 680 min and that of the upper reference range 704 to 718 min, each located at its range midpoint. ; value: 3.5 min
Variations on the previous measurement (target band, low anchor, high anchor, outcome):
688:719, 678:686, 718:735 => -4.08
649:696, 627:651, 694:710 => 6.15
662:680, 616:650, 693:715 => 1.53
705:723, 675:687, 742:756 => -2.43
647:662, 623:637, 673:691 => -3.68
